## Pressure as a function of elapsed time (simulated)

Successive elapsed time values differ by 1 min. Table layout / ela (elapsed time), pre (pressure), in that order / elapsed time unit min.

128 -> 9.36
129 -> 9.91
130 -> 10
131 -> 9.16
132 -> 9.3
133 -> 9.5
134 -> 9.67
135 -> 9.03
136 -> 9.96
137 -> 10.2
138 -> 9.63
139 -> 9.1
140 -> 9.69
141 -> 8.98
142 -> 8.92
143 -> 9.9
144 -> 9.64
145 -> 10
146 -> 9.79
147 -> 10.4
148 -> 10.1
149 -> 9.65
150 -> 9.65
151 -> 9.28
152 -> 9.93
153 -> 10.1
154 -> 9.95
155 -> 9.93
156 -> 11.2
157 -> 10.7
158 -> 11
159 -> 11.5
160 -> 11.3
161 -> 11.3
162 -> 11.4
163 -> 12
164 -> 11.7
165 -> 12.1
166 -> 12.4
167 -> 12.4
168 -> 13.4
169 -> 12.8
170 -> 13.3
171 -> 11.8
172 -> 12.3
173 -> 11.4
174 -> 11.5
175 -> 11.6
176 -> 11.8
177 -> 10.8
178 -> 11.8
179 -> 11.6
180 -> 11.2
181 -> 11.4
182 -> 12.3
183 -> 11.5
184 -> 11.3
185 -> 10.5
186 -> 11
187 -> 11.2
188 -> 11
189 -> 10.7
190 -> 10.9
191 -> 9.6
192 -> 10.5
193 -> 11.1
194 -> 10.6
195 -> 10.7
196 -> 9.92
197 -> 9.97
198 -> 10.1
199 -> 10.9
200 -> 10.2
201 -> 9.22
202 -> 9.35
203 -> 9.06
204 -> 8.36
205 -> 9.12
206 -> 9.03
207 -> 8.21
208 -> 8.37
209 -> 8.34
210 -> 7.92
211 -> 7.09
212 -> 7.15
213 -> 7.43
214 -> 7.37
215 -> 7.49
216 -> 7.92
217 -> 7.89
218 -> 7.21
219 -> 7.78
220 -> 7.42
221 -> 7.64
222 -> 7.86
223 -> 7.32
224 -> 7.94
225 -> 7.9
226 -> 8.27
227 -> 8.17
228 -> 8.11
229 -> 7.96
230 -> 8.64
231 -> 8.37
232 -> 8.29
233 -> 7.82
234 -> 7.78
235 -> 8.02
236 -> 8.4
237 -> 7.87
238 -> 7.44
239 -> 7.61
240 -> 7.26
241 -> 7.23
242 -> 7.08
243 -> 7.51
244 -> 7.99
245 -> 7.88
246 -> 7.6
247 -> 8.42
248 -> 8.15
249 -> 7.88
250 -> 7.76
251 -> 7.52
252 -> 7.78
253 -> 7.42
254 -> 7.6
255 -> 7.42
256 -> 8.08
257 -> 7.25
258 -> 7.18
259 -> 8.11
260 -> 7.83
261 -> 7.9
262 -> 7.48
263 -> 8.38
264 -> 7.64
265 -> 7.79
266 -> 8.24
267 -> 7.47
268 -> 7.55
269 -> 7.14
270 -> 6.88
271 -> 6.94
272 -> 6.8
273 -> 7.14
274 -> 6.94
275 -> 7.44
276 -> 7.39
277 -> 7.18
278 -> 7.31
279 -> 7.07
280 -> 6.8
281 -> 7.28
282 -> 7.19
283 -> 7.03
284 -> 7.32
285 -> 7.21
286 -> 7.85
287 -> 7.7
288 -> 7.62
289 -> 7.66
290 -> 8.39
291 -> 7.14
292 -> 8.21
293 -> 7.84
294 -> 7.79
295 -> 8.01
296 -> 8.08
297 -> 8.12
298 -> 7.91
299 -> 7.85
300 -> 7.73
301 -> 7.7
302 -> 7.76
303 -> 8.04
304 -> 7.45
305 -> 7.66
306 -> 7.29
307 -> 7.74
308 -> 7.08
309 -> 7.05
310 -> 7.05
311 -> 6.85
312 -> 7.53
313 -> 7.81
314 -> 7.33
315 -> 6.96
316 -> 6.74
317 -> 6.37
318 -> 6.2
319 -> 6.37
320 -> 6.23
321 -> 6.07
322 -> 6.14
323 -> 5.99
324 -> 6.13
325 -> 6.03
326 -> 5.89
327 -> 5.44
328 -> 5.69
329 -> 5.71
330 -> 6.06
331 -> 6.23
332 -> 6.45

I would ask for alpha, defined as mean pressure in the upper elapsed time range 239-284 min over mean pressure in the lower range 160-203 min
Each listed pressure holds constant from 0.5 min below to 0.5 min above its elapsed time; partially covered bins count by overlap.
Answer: 0.7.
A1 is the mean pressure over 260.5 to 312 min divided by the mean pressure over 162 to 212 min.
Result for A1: 0.7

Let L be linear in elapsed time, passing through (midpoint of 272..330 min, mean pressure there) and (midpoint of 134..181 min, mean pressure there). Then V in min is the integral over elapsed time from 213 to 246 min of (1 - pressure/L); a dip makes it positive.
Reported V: 4.3 min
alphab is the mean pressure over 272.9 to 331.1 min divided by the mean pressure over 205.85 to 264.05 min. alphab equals 0.9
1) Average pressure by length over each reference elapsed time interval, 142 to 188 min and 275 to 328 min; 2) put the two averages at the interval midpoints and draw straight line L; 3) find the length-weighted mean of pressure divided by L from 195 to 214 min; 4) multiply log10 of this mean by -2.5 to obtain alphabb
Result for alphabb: 0.13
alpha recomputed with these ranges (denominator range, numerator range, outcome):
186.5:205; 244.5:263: 0.76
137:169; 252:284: 0.70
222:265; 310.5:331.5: 0.82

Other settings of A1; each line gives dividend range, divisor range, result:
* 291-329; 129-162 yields 0.71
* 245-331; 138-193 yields 0.67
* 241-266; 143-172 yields 0.70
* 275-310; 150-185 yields 0.66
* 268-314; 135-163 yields 0.74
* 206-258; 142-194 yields 0.70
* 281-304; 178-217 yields 0.79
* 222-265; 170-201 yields 0.71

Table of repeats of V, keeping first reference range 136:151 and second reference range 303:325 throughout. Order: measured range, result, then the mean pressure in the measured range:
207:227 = 1.8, 7.72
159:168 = -2.4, 11.9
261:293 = 0.2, 7.44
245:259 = 0.3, 7.72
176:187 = -2.8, 11.4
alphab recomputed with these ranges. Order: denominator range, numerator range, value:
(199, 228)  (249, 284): 0.91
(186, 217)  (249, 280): 0.80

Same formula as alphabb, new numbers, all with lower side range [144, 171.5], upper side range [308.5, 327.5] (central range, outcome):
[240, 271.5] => 0.09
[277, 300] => -0.04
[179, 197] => -0.07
